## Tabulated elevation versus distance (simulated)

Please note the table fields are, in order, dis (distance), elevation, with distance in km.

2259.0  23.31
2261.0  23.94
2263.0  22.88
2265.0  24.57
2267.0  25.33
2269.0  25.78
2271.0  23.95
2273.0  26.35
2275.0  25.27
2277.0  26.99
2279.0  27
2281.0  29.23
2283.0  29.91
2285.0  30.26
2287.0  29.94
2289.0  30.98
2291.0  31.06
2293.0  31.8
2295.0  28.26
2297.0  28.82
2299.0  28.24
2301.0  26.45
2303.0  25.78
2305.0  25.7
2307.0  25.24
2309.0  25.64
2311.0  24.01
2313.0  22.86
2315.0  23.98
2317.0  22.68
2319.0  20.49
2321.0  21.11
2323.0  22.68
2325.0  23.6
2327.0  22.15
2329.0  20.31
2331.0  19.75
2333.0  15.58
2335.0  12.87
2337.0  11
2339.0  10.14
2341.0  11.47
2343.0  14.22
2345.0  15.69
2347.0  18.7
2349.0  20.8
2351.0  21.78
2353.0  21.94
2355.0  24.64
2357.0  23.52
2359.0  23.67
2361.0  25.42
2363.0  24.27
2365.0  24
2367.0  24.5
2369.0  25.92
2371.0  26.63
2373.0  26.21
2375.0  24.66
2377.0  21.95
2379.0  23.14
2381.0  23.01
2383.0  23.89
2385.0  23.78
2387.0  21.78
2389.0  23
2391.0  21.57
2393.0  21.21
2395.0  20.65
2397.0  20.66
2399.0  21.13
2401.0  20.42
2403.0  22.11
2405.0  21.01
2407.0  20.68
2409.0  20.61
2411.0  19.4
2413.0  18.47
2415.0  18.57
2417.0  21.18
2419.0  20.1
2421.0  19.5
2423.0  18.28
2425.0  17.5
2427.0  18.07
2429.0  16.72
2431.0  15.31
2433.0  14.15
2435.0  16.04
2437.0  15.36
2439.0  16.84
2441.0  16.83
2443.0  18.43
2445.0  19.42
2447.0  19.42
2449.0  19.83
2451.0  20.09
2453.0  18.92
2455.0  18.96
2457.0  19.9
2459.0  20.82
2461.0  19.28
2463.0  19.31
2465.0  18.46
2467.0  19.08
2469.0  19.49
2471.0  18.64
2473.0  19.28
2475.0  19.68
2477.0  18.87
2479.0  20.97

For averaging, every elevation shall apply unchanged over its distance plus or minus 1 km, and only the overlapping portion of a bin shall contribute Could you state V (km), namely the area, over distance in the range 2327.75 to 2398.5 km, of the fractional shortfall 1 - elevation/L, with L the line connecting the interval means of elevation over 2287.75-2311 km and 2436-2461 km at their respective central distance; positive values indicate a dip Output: 8.4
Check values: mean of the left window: 27.8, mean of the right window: 18.8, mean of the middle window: 20.9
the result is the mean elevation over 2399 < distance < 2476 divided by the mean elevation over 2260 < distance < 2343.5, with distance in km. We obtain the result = 0.8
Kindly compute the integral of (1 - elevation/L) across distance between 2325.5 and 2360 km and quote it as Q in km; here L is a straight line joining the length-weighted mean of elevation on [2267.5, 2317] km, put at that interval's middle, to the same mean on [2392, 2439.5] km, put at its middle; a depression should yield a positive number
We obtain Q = 7.97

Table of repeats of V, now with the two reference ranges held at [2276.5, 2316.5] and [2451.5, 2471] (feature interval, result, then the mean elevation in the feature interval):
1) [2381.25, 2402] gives 0.88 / 21.9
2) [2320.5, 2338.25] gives 5.04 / 18.6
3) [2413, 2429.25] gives 1.93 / 18.8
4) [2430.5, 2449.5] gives 3.01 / 17.1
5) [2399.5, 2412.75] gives 0.90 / 20.6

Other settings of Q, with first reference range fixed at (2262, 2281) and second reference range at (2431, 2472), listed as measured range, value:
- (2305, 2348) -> 7.4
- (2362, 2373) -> -1.7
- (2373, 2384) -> -1.2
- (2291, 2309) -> -2.4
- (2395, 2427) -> 0.1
